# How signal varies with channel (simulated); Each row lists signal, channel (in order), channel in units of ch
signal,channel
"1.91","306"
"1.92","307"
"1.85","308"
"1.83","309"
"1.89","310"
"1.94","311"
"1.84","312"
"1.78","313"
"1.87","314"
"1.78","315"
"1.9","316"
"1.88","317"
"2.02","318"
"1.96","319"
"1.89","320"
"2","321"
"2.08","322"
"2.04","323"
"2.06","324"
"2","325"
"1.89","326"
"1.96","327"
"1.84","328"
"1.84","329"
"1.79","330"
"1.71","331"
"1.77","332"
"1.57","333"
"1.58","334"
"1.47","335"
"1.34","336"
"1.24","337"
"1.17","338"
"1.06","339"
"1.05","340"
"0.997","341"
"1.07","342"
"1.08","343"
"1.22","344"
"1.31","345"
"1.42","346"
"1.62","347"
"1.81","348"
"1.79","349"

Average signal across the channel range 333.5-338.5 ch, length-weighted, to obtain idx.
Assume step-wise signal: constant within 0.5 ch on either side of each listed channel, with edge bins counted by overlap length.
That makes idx 1.36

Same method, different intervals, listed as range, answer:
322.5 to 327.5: 1.99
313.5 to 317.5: 1.86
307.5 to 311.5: 1.88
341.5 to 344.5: 1.12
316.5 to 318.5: 1.95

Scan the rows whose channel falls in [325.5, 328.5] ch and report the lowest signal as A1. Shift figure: 1.84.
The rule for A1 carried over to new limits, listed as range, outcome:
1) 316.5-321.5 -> 1.88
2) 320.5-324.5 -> 2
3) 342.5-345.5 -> 1.08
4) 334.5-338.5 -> 1.17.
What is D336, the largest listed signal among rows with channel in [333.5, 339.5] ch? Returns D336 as 1.58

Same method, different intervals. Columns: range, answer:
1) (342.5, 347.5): 1.62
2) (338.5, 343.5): 1.08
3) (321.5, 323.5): 2.08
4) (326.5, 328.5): 1.96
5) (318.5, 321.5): 2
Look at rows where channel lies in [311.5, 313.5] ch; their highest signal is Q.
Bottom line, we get 1.84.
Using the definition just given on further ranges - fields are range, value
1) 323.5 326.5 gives 2.06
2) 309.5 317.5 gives 1.94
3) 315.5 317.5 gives 1.9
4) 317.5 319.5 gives 2.02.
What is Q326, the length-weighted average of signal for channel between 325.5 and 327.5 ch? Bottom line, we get 1.92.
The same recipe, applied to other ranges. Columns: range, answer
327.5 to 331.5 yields 1.79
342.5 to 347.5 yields 1.33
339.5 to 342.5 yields 1.04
